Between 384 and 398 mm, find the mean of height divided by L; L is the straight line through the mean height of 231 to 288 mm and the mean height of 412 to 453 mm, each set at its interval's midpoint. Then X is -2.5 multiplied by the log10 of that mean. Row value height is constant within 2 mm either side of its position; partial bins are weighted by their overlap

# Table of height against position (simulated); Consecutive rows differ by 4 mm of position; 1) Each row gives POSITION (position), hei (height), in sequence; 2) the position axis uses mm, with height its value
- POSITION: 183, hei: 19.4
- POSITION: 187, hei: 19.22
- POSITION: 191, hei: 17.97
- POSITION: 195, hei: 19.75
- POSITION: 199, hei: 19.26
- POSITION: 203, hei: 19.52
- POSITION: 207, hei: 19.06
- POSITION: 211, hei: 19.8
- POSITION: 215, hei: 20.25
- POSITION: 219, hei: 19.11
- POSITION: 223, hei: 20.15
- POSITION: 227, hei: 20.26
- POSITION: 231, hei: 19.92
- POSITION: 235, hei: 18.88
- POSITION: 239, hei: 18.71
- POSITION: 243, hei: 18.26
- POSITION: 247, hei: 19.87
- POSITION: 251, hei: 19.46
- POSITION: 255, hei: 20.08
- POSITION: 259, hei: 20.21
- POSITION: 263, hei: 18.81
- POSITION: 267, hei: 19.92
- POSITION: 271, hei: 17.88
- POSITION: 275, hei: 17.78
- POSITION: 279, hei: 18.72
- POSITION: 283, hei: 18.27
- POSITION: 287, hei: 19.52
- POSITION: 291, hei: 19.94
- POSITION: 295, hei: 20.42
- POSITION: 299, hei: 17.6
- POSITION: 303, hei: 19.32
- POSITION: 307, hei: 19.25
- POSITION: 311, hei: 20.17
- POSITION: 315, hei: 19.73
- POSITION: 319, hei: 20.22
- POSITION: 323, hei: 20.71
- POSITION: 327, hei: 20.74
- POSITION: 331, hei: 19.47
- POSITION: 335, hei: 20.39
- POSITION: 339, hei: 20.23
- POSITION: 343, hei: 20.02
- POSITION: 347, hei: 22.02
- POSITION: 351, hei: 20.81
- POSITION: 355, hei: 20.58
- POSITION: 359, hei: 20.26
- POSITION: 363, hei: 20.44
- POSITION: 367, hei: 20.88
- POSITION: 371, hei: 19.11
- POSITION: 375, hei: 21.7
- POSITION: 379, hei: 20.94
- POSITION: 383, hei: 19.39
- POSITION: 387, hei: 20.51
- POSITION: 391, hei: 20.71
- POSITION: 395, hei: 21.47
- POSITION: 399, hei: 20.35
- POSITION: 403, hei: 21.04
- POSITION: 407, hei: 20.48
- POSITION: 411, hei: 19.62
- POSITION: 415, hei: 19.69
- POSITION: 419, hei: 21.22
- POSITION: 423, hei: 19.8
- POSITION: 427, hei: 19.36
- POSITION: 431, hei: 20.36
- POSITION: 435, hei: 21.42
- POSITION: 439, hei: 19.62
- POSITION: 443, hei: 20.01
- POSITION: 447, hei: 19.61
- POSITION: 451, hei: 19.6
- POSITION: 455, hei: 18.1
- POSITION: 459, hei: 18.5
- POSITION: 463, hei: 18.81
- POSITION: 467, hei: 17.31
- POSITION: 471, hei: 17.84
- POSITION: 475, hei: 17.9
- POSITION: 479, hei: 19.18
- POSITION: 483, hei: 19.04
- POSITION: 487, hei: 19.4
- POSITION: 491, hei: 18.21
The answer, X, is -0.050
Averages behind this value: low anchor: 19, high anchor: 20.1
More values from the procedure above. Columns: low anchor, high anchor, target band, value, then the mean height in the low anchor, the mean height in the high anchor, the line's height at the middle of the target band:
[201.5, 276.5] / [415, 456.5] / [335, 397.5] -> -0.05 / 19.4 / 19.9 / 19.7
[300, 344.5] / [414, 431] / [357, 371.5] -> -0.01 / 20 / 20.1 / 20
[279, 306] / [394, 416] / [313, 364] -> -0.04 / 19.1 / 20.4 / 19.7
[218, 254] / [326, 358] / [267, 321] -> 0.05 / 19.4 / 20.5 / 20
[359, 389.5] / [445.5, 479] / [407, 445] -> -0.05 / 20.4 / 18.5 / 19.3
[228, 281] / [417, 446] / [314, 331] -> -0.04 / 19.1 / 20.2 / 19.6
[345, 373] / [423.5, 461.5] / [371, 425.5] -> -0.02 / 20.6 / 19.6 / 20.1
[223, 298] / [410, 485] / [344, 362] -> -0.08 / 19.3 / 19.3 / 19.3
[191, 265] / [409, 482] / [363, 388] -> -0.06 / 19.5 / 19.3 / 19.4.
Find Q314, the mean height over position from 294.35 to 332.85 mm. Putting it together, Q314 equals 19.7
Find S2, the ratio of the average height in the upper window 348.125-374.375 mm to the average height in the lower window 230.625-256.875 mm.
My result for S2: 1.06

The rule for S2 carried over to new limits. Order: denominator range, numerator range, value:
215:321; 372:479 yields 1.02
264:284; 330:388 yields 1.10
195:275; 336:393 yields 1.06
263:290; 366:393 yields 1.09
